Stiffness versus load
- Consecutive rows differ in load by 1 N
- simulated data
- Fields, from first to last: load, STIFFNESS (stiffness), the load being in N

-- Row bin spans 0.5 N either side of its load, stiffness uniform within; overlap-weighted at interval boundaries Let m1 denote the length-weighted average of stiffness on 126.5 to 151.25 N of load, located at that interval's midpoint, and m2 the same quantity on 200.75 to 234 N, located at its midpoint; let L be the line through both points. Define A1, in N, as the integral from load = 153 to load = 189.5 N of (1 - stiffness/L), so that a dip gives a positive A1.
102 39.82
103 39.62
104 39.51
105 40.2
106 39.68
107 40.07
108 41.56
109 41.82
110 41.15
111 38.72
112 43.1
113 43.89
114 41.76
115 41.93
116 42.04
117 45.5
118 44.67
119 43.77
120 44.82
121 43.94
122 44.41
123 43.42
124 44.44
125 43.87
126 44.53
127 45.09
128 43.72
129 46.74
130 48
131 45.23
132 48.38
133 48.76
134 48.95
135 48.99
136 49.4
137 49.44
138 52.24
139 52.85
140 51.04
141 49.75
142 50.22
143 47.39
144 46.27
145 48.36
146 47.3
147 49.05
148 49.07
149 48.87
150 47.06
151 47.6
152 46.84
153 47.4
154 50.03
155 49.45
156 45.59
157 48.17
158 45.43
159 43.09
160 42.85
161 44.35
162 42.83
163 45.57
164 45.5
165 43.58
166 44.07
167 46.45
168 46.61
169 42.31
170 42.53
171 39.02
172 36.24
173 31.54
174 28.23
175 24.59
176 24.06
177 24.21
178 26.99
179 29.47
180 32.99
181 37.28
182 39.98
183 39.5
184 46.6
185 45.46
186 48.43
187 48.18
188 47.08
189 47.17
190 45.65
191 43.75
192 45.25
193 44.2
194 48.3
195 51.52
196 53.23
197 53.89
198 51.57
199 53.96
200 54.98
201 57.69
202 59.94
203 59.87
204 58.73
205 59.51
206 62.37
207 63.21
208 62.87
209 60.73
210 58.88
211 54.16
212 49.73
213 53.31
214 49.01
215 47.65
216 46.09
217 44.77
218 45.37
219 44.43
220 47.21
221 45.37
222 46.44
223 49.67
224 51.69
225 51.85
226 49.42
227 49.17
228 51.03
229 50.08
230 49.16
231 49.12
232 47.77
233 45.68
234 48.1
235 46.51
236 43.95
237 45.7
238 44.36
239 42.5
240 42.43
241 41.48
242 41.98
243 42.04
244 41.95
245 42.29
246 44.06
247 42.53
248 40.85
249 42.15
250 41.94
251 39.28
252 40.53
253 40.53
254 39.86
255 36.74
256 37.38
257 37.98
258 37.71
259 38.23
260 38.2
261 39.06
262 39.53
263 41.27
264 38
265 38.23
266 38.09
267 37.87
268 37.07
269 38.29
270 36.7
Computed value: 6.6 N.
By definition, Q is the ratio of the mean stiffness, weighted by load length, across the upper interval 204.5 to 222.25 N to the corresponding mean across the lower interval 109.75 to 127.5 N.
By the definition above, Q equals 1.21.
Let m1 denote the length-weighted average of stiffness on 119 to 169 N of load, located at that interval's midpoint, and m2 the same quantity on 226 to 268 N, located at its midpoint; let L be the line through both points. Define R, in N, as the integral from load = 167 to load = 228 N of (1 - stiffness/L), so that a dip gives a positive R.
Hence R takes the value -3.3 N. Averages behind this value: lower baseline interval 46.8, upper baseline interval 42.3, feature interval 46.8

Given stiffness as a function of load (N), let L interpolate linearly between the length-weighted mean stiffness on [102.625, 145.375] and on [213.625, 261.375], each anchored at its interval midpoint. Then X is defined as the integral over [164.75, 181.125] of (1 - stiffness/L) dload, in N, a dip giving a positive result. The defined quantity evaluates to 3.51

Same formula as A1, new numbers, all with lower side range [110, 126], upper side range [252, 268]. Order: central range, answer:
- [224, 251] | -4.09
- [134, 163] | -3.81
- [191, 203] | -3.40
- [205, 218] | -4.53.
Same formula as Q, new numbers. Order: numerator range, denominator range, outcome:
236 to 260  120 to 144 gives 0.87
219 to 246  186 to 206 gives 0.89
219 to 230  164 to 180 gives 1.38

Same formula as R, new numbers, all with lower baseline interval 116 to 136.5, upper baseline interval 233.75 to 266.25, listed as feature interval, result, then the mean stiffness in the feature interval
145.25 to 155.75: -0.79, 48.2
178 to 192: 0.49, 42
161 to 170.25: -0.04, 44.4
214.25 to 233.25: -2.72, 48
